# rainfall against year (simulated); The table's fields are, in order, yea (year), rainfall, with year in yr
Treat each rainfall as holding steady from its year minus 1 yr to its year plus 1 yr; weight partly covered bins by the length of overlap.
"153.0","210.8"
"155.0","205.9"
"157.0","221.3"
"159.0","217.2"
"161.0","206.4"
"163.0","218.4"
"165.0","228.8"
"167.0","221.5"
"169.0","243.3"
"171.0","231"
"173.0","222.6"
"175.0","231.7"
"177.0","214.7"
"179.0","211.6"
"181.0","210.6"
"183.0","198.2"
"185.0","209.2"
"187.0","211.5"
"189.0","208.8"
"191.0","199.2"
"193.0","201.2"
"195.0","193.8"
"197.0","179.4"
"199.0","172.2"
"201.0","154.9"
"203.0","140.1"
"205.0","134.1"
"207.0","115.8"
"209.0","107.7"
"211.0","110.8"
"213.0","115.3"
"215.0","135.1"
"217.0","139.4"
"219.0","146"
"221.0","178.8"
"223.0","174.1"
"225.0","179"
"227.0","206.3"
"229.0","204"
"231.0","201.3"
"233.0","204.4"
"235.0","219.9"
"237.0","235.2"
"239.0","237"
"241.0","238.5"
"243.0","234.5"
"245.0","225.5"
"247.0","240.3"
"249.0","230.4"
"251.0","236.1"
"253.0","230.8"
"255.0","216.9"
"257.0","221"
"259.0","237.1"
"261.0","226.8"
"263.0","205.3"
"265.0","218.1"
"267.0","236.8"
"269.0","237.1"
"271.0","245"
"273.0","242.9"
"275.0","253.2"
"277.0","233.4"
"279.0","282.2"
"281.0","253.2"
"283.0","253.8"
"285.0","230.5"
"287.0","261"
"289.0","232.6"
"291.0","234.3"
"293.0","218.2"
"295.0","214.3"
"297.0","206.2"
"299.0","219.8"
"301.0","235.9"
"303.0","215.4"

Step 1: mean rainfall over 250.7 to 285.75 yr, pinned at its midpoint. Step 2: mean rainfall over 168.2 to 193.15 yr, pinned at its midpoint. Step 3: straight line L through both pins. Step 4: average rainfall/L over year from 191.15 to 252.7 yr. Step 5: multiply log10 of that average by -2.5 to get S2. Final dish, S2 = 0.22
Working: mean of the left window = 215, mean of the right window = 237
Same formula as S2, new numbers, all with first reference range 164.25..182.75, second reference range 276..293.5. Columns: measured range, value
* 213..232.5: 0.33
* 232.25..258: 0.04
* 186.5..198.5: 0.15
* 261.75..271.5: 0.06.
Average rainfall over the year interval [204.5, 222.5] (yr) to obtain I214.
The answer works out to 133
